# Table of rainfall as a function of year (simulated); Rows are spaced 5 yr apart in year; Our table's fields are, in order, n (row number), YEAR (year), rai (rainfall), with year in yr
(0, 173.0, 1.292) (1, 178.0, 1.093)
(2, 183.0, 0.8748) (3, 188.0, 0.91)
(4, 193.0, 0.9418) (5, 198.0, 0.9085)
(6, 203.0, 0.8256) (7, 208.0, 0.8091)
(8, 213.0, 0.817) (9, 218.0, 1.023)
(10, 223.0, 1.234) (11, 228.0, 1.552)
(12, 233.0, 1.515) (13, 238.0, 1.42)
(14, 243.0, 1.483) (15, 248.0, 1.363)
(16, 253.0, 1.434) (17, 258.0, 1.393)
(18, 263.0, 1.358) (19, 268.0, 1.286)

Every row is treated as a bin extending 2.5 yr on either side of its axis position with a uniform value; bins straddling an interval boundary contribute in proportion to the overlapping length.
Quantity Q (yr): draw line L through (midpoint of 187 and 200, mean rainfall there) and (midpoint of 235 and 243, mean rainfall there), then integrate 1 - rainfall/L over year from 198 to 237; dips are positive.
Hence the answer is 3.37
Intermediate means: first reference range 0.922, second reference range 1.45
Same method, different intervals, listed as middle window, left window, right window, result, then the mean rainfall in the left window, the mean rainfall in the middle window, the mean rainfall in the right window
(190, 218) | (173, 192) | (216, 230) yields 6.5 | 1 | 0.876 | 1.27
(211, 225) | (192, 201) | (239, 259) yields 1.3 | 0.917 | 1.02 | 1.42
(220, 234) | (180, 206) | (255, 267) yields -3.4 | 0.894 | 1.41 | 1.37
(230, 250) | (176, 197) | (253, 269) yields -3.3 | 0.948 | 1.45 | 1.37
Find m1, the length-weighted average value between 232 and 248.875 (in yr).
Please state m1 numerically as 1.45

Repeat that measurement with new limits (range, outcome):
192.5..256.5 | 1.19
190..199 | 0.927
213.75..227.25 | 1.14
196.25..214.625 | 0.838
